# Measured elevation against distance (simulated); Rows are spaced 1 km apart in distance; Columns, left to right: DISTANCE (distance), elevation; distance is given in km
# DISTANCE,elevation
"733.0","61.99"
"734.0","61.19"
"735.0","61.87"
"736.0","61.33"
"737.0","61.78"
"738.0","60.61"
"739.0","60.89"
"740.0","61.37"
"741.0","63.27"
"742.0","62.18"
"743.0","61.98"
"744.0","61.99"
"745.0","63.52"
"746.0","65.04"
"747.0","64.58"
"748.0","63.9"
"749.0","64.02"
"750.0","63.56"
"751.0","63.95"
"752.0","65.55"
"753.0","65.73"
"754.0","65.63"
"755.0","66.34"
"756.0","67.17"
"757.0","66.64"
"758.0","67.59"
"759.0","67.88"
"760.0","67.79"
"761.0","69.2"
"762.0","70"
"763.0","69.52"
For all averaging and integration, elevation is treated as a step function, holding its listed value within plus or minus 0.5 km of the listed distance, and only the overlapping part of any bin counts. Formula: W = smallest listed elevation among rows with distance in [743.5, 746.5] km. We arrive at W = 61.99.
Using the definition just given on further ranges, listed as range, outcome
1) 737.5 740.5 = 60.61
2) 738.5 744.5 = 60.89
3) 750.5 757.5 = 63.95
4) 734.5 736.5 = 61.33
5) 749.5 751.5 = 63.56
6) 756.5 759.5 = 66.64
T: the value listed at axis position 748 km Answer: 63.9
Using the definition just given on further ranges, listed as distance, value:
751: 63.95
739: 60.89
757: 66.64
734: 61.19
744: 61.99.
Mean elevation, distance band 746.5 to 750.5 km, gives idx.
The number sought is 64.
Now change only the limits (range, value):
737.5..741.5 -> 61.5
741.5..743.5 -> 62.1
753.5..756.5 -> 66.4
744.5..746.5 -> 64.3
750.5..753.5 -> 65.1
